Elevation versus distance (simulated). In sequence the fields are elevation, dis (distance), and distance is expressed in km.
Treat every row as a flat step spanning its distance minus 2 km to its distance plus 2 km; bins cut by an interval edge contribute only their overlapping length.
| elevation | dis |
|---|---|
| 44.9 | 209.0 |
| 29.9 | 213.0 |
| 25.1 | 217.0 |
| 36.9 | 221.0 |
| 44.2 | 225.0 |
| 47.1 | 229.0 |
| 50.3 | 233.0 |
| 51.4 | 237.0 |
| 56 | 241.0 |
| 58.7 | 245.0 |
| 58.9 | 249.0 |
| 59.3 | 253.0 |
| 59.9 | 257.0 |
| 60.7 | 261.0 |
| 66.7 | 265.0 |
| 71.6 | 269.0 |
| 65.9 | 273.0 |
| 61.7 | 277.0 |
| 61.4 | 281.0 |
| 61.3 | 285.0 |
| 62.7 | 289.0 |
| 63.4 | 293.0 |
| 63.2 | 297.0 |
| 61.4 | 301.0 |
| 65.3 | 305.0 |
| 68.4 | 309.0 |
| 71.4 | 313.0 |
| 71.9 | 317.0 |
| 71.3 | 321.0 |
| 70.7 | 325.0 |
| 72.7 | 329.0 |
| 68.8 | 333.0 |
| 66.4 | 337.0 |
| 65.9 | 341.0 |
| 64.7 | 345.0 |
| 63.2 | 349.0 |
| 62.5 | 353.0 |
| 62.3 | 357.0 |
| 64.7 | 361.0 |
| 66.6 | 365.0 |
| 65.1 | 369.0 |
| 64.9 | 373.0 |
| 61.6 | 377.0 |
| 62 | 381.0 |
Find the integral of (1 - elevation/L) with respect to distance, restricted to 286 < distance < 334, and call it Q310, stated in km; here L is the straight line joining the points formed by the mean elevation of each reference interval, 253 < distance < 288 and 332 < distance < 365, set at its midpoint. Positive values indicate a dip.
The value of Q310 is -2.5 km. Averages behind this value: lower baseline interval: 63.4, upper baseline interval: 64.8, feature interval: 67.4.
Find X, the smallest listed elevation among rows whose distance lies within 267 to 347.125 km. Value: 61.3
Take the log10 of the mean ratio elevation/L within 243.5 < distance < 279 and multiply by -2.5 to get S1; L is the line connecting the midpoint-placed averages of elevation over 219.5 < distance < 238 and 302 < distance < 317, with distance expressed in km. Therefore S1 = -0.14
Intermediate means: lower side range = 45.9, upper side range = 68.4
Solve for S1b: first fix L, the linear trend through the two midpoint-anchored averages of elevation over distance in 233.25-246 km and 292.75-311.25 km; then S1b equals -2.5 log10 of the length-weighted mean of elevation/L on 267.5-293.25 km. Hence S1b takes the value -0.05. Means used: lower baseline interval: 54.4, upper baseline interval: 64.5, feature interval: 63.9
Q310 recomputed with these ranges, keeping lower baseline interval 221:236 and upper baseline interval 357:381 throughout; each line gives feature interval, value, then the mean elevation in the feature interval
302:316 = -2.9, 68.1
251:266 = -3.4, 61.3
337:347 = -0.8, 65.5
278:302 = -3.7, 62.2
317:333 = -3.5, 71.3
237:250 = -2.4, 56.8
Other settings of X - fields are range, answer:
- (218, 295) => 36.9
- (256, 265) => 59.9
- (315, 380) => 61.6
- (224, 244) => 44.2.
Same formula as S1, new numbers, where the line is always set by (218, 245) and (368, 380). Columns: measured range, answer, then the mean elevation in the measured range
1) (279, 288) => -0.15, 61.5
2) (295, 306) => -0.14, 63.1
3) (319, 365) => -0.12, 66.7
